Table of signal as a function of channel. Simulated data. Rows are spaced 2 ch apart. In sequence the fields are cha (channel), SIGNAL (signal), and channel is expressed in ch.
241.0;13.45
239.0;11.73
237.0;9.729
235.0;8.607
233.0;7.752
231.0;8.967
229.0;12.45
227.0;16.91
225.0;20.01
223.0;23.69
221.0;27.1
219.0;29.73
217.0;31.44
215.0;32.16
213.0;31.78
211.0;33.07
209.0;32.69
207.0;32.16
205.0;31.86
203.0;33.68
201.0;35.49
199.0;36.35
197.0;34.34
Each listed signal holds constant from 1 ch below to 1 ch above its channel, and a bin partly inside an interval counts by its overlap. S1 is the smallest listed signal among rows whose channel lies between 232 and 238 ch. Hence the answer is 7.752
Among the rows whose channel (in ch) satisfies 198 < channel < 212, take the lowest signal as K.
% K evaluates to 31.86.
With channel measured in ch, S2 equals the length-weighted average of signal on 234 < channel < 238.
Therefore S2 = 9.17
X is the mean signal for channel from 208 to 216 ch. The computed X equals 32.4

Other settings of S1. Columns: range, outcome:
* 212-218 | 31.44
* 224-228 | 16.91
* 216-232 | 8.967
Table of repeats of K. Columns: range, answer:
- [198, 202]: 35.49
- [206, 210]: 32.16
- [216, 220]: 29.73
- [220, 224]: 23.69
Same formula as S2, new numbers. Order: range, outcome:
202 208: 32.6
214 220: 31.1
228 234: 9.72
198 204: 35.2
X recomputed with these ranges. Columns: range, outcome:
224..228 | 18.5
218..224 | 26.8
